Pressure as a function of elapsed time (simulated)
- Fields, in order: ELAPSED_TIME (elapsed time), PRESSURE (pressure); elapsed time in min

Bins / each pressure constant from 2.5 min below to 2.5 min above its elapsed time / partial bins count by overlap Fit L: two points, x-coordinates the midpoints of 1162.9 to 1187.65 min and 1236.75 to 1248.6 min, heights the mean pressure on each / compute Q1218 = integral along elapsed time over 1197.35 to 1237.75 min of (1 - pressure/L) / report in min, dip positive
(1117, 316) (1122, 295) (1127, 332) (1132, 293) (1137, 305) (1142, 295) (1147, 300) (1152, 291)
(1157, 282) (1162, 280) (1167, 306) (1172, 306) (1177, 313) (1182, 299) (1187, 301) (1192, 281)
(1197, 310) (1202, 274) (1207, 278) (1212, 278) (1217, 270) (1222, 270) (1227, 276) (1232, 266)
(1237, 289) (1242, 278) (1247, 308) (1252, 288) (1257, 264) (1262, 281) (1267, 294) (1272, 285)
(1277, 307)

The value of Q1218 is 2.6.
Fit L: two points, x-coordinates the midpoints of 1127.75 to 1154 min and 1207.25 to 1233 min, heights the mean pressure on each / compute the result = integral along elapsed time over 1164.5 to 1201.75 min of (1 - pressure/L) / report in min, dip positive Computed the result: -2.0 min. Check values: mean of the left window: 299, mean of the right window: 273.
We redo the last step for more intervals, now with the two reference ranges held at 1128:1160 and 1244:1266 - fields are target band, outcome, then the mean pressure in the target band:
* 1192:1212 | 0.4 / 285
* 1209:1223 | 0.8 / 273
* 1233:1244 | 0.2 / 281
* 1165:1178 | -0.6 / 308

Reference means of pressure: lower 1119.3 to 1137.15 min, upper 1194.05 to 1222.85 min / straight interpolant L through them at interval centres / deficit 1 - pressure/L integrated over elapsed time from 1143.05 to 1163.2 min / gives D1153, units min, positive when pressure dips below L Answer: 0.6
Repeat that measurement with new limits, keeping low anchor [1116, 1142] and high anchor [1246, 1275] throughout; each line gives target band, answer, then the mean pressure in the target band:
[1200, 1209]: 0.57 min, 276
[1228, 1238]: 0.50 min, 276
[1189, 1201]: 0.13 min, 293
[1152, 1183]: 0.35 min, 297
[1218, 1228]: 0.67 min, 272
